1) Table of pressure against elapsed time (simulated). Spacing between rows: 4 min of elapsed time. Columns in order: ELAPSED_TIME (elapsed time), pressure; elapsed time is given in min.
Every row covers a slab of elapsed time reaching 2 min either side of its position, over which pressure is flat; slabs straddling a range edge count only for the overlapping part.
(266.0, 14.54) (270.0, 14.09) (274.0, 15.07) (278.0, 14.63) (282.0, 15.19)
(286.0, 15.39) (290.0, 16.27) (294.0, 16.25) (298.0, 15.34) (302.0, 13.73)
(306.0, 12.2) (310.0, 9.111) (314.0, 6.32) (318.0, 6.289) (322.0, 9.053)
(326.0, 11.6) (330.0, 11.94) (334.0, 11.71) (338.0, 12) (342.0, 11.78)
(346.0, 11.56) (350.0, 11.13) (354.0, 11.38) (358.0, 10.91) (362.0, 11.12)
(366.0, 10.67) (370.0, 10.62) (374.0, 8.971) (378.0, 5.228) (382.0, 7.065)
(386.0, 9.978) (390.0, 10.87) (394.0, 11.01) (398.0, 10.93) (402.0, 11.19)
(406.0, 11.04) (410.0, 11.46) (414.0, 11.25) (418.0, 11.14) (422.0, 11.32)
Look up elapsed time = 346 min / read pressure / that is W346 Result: 11.56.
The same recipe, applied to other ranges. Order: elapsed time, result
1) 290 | 16.27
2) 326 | 11.6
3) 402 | 11.19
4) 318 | 6.289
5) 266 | 14.54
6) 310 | 9.111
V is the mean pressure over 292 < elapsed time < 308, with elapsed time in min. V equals 14.4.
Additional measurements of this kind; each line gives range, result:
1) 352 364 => 11.1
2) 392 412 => 11.1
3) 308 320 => 7.24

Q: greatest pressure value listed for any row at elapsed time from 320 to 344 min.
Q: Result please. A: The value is 12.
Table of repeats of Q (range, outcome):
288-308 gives 16.27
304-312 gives 12.2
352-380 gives 11.38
